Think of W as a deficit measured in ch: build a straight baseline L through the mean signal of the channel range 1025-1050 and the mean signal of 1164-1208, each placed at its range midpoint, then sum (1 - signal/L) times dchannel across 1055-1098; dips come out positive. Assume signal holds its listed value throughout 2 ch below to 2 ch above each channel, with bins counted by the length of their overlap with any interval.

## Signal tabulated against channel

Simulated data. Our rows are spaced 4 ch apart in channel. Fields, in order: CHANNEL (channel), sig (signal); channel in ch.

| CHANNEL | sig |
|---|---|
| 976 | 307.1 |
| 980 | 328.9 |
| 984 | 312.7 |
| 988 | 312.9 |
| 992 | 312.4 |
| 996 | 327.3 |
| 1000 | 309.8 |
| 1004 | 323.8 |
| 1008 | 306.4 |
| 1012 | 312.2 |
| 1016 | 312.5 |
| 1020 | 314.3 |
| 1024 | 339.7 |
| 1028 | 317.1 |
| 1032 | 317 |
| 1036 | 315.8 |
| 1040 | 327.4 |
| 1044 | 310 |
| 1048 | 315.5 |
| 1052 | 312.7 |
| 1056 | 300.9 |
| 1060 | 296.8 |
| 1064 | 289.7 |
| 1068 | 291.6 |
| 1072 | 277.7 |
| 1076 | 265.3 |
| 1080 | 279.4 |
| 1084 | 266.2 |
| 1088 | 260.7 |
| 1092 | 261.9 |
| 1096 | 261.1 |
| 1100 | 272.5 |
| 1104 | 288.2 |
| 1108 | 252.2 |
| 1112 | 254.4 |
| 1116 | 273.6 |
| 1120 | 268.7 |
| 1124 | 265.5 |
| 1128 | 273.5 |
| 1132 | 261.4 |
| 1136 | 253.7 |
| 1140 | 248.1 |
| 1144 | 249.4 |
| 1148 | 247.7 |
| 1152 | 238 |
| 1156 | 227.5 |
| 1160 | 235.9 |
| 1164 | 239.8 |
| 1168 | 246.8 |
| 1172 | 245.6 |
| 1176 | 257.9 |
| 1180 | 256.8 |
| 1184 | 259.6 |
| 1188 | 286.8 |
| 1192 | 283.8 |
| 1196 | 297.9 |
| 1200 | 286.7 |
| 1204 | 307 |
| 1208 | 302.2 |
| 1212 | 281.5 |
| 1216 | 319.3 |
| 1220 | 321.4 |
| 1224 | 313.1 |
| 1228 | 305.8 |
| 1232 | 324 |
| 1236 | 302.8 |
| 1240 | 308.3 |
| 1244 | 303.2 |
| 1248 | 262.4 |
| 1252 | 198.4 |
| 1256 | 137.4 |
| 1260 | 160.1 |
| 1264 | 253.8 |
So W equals 4.1 ch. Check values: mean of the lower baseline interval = 318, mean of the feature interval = 277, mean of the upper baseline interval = 273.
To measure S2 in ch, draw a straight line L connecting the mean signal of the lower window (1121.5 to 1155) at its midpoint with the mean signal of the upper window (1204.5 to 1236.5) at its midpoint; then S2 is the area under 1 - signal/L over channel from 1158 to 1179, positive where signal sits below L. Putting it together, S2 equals 2.2 ch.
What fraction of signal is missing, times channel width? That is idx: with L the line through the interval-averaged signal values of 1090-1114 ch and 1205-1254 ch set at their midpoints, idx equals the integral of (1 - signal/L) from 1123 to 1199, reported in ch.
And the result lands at 6.06 ch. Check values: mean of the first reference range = 265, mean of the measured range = 257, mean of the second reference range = 295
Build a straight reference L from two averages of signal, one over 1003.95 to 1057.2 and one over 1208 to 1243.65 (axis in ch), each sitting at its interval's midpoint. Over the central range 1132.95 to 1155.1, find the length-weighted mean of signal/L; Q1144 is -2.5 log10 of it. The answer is 0.25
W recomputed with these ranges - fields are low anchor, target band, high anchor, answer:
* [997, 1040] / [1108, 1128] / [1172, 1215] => 2.1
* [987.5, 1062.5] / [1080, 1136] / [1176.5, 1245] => 7.4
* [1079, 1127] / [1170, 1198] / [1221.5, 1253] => 1.3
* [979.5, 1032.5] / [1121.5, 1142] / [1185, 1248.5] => 3.1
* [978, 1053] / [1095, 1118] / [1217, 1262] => 2.3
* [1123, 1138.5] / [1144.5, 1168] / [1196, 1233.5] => 3.1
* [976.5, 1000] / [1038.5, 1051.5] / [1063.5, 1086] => -1.1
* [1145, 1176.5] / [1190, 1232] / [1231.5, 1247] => -3.1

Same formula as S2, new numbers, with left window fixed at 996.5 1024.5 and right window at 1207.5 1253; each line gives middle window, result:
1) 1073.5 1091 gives 2.4 ch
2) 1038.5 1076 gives 1.5 ch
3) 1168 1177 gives 1.6 ch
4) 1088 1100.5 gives 1.8 ch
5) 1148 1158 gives 2.2 ch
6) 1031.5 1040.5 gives -0.2 ch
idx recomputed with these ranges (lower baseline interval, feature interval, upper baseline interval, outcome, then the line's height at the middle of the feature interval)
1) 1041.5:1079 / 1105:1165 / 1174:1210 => 7.2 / 288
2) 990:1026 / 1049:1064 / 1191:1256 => 0.4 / 311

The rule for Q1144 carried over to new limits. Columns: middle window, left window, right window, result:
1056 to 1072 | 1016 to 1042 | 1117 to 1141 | 0.033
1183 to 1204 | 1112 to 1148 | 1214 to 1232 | 0.045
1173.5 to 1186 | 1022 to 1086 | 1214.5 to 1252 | 0.169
